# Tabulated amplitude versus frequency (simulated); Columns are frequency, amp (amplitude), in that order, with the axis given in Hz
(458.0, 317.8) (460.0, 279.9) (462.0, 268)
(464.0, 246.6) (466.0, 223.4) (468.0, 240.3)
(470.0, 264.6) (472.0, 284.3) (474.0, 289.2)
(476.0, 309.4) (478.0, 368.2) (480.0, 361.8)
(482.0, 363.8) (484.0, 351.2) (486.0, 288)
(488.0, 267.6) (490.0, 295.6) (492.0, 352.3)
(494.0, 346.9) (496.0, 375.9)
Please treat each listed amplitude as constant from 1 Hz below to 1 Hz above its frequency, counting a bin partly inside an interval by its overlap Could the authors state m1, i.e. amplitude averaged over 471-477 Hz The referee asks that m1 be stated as 294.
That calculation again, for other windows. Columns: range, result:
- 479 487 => 341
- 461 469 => 245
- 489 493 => 324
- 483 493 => 311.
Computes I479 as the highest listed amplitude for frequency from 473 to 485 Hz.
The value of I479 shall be 368.2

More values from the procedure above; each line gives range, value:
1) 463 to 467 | 246.6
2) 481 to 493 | 363.8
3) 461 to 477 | 309.4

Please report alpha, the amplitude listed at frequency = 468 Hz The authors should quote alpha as 240.3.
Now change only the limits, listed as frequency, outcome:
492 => 352.3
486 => 288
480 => 361.8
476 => 309.4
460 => 279.9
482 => 363.8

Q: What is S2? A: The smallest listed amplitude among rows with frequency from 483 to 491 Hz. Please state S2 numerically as 267.6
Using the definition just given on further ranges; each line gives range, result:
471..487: 284.3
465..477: 223.4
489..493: 295.6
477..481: 361.8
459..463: 268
